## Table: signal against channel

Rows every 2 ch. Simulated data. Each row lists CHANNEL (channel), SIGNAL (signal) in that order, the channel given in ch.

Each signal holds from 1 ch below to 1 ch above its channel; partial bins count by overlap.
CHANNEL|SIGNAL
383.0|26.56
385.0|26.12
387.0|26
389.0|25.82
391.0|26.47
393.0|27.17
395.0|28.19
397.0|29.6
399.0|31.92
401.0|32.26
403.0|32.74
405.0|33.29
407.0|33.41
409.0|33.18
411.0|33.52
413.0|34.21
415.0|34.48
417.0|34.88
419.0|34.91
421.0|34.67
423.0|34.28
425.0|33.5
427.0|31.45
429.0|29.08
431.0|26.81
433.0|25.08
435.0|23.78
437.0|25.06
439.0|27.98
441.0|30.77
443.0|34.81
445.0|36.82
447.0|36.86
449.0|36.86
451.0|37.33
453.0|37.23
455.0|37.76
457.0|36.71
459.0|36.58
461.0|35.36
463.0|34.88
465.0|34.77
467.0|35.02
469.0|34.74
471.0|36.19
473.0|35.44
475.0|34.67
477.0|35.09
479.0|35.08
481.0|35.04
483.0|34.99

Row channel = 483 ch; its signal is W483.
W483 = 34.99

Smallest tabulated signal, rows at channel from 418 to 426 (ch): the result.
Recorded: 33.5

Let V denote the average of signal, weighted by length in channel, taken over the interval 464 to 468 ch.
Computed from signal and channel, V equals 34.9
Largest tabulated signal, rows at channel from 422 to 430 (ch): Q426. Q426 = 34.28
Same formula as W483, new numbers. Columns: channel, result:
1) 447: 36.86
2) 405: 33.29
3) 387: 26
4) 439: 27.98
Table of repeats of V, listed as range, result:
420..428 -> 33.5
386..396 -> 26.7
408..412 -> 33.4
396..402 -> 31.3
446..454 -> 37.1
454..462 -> 36.6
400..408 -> 32.9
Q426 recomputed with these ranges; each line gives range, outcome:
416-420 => 34.91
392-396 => 28.19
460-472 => 36.19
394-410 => 33.41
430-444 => 34.81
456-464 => 36.71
